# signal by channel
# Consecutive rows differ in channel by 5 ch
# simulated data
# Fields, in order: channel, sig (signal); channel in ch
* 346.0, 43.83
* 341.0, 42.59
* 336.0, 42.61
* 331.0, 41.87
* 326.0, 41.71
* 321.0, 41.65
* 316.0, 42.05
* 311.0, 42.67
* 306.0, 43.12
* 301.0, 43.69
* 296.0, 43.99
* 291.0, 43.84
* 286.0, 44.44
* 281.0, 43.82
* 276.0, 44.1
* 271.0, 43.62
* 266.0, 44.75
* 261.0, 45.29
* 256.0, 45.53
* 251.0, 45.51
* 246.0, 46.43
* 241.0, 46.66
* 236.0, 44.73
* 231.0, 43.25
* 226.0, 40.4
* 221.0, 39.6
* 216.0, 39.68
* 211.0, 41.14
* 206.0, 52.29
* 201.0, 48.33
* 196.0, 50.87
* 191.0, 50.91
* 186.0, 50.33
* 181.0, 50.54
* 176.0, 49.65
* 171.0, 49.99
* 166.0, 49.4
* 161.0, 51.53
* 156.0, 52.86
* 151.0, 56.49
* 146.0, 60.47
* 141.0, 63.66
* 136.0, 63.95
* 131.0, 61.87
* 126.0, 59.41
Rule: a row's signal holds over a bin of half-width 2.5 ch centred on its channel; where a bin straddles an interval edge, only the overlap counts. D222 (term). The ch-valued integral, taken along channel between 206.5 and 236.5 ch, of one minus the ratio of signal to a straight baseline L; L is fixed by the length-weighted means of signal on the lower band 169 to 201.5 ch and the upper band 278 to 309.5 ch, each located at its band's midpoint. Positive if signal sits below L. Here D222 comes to 3.8 ch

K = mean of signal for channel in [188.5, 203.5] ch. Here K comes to 50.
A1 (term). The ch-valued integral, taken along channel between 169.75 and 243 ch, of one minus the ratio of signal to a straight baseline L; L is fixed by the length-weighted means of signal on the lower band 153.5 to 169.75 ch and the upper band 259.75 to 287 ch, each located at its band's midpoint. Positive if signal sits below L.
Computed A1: 3.0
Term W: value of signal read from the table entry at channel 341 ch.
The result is 42.59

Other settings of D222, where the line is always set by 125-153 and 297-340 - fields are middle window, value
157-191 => 4.2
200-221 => 3.6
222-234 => 2.4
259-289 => 1.8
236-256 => 1.6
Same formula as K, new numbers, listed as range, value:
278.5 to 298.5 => 44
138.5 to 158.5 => 58.4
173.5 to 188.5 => 50.2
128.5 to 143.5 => 63.2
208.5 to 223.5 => 40.1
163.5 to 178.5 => 49.7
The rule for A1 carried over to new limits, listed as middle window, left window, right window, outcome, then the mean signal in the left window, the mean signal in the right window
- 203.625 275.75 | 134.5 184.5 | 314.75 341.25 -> 6.47 ch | 54.6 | 42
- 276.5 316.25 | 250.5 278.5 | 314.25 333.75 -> -0.35 ch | 44.7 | 41.8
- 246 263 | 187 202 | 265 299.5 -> 0.15 ch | 50.2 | 44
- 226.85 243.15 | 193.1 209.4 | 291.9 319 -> 1.15 ch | 50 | 43.1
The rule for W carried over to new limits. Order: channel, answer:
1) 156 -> 52.86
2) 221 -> 39.6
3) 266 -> 44.75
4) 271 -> 43.62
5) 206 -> 52.29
